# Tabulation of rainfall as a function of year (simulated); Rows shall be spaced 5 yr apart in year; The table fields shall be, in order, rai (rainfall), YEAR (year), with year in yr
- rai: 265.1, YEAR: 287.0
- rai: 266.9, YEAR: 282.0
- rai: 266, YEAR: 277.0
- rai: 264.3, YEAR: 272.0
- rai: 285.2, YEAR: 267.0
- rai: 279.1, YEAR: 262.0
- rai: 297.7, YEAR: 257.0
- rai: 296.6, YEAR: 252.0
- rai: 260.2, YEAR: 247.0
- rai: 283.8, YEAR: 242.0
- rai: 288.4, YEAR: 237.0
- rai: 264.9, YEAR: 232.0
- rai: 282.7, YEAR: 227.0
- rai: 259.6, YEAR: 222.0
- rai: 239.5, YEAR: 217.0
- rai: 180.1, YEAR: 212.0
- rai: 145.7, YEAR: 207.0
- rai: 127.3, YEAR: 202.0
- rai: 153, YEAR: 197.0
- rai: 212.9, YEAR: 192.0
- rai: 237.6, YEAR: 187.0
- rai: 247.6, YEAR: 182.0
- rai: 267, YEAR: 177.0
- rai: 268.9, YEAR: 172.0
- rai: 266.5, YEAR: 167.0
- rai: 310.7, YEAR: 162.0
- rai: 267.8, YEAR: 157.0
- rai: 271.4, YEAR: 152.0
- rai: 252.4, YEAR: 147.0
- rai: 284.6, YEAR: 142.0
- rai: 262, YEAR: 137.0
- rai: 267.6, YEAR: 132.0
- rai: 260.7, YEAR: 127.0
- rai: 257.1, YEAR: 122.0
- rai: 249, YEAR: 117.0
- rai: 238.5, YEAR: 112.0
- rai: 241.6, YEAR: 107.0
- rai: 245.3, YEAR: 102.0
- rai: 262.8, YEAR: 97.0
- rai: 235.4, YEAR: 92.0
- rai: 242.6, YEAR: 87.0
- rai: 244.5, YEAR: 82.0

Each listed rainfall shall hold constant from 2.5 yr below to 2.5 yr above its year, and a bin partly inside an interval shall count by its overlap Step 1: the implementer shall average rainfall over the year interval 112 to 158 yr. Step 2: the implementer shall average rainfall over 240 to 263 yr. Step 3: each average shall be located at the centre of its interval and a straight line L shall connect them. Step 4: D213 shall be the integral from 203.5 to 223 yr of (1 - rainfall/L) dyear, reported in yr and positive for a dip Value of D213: 5.6 yr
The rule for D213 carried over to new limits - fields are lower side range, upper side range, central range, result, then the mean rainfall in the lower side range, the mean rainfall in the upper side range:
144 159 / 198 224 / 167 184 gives -2.12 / 264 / 187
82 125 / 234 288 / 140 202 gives 2.73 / 247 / 278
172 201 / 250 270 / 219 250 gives -0.86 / 223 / 289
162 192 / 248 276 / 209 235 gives 2.58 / 258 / 282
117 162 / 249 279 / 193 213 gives 8.77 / 267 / 281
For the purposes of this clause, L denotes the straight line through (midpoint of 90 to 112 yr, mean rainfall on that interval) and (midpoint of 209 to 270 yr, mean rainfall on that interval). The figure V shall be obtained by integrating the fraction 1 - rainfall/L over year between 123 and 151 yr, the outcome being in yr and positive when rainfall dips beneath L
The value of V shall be -1.6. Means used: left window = 246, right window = 267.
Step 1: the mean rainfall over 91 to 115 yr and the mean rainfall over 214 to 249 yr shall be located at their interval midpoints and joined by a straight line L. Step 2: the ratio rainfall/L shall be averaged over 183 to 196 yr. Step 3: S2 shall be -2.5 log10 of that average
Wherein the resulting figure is 0.18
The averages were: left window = 245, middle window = 219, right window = 267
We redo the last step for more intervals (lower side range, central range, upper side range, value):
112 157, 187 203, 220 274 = 0.45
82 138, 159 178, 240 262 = -0.06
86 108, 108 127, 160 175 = 0.03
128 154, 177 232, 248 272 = 0.28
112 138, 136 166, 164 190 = -0.07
